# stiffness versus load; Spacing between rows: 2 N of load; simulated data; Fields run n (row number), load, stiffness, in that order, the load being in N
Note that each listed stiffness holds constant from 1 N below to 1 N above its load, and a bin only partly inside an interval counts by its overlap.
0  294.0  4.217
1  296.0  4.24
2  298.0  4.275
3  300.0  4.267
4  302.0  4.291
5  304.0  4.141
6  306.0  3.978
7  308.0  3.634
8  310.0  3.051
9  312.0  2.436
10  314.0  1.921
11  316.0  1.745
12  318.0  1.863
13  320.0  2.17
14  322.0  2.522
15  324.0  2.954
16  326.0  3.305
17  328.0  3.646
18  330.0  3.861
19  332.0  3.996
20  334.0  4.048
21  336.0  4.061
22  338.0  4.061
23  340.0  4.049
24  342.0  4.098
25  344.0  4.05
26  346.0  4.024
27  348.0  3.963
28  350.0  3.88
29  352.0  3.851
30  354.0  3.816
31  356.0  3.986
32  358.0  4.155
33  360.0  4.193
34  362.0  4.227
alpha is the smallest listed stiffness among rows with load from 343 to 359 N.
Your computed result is 3.816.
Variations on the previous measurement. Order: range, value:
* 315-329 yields 1.745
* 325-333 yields 3.305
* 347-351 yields 3.88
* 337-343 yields 4.049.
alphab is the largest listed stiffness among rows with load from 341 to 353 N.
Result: 4.098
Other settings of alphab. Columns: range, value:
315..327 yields 3.305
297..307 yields 4.291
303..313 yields 4.141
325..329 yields 3.646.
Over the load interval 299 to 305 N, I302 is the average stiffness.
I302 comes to 4.23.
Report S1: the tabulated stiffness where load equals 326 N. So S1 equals 3.305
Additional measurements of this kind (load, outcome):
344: 4.05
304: 4.141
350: 3.88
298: 4.275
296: 4.24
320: 2.17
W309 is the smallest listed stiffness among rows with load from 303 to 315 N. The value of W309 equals 1.921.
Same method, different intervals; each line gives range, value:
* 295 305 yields 4.141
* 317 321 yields 1.863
